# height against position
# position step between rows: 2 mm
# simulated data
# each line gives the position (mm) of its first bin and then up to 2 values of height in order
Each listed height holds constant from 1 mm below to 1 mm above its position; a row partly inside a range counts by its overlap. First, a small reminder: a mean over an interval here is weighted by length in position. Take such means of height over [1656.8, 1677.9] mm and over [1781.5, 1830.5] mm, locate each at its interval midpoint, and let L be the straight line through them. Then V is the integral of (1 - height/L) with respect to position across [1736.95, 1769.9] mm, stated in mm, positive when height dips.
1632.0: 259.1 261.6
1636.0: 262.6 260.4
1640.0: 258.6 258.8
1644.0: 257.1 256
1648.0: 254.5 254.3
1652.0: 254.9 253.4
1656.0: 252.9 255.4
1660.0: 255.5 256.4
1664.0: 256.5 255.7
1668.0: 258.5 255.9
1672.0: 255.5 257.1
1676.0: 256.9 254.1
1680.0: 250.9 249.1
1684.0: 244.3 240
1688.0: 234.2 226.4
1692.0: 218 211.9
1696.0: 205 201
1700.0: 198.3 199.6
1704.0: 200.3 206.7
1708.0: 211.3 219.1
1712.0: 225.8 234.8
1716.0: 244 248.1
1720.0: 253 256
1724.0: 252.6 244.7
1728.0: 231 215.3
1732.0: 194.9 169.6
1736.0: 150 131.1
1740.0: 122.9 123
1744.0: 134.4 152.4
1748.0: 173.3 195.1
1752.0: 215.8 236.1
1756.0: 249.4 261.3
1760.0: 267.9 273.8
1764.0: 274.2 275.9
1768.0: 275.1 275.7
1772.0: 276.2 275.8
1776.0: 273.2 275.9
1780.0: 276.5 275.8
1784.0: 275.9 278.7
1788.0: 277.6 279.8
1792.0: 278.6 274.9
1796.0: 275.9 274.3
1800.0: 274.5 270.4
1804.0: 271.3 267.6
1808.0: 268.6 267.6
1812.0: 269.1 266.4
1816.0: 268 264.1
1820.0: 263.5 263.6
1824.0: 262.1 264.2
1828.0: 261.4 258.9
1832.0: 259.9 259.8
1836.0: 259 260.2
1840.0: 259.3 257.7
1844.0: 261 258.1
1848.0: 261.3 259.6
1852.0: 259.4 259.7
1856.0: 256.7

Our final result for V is 6.6 mm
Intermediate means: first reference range 256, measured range 212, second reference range 270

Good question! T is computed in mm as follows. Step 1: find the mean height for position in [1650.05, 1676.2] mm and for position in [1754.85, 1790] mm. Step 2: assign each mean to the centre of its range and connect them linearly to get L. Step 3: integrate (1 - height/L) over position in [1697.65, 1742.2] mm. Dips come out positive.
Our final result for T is 9.6 mm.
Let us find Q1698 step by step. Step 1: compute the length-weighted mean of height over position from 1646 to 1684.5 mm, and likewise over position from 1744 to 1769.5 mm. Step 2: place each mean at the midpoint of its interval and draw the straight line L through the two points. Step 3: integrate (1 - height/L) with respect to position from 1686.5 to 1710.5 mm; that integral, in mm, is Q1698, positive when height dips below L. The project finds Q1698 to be 3.47 mm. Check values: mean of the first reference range 254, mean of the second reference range 234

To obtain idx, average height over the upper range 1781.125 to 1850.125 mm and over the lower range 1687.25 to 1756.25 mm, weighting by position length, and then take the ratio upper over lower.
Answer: 1.31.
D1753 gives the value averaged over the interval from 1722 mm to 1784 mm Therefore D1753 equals 226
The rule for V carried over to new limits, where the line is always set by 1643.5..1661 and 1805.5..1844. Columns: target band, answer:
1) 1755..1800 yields -2.2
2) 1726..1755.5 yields 9.2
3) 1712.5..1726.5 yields 0.6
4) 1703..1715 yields 1.9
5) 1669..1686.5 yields 0.3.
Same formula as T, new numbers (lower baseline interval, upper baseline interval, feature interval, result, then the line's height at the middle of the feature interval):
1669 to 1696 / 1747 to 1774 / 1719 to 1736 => 1.7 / 247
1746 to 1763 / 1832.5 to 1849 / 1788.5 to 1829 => -3.5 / 248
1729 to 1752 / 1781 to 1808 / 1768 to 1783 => -2.6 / 235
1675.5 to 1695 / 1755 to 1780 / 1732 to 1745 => 5.8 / 260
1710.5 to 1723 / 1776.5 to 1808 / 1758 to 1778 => -0.7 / 265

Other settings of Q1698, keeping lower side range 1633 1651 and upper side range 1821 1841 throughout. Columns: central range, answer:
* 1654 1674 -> 0.2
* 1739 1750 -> 4.8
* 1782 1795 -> -0.9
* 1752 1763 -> 0.3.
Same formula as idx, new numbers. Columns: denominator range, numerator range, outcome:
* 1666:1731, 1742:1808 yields 1.09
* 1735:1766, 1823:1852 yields 1.30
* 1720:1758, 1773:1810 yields 1.41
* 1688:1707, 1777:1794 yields 1.33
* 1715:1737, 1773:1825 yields 1.22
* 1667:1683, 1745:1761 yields 0.86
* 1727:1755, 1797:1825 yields 1.53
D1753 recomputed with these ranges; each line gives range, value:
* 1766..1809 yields 275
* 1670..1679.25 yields 256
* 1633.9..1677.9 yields 257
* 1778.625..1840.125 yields 269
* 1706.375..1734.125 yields 230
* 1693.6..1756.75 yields 203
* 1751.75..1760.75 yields 248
